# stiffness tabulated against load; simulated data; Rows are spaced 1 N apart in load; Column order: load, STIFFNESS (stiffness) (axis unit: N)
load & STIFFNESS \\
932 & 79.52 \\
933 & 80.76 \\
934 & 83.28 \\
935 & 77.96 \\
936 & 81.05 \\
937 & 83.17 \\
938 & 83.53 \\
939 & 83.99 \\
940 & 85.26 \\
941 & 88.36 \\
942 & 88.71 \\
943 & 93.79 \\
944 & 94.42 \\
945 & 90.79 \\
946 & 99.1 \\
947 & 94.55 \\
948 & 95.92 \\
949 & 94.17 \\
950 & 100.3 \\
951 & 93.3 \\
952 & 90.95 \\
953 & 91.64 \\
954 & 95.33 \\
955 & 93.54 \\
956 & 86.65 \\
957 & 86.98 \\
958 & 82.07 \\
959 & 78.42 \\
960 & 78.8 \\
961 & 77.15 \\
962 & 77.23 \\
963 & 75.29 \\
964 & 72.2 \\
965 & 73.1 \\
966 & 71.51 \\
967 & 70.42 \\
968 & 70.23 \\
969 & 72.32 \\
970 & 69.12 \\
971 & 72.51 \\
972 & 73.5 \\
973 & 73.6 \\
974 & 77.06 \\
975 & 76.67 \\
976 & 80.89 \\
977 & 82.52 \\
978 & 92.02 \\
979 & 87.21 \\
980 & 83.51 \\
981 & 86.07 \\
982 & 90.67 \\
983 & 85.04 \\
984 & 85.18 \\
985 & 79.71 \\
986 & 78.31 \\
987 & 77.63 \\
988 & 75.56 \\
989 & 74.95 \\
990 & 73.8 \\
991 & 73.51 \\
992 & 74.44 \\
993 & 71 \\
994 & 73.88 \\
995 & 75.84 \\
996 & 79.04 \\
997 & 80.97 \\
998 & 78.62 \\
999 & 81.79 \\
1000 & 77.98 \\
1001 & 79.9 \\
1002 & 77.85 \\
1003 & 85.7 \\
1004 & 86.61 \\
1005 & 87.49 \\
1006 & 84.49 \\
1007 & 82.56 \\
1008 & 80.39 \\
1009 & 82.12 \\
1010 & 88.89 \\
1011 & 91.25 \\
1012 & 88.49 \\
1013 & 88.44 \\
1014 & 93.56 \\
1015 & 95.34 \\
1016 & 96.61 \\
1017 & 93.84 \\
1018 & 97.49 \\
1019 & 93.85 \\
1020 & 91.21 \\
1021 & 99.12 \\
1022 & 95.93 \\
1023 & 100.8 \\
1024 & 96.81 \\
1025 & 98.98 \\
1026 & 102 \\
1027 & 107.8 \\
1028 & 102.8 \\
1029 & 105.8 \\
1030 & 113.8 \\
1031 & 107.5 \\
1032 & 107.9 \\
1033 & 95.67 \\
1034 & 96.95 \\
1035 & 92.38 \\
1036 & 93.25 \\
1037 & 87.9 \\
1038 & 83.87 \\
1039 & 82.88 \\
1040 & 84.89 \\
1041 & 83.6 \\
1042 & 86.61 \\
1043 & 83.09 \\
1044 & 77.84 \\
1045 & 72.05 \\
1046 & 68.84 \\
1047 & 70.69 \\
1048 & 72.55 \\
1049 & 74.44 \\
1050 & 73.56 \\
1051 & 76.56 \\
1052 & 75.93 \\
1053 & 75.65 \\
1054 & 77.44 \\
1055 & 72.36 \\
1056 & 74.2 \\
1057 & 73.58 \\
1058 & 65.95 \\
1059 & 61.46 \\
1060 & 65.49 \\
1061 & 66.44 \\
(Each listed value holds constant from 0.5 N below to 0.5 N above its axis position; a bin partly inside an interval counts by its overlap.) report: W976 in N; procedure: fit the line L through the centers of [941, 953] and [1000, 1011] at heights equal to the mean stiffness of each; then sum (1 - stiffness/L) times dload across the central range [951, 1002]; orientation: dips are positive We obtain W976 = 5.3 N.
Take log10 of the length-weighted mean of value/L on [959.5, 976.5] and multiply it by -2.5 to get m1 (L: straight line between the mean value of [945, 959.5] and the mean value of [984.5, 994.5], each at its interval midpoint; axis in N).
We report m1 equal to 0.14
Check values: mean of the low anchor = 91.6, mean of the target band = 74.2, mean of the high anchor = 75.3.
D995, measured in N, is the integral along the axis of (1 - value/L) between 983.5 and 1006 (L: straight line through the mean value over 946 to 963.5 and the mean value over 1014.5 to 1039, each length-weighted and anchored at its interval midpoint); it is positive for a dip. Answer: 3.6 N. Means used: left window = 88.1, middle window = 78.8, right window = 97.9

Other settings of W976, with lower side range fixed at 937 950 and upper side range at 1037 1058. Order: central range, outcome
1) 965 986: 1.9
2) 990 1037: -5.0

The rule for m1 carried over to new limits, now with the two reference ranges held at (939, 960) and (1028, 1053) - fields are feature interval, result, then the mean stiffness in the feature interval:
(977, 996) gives 0.12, 80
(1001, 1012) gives 0.04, 84.7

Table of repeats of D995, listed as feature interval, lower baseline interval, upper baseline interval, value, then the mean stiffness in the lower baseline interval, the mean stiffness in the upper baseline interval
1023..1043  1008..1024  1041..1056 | -2.9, 92.8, 75.8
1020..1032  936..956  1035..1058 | -3.2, 91.2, 78.3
